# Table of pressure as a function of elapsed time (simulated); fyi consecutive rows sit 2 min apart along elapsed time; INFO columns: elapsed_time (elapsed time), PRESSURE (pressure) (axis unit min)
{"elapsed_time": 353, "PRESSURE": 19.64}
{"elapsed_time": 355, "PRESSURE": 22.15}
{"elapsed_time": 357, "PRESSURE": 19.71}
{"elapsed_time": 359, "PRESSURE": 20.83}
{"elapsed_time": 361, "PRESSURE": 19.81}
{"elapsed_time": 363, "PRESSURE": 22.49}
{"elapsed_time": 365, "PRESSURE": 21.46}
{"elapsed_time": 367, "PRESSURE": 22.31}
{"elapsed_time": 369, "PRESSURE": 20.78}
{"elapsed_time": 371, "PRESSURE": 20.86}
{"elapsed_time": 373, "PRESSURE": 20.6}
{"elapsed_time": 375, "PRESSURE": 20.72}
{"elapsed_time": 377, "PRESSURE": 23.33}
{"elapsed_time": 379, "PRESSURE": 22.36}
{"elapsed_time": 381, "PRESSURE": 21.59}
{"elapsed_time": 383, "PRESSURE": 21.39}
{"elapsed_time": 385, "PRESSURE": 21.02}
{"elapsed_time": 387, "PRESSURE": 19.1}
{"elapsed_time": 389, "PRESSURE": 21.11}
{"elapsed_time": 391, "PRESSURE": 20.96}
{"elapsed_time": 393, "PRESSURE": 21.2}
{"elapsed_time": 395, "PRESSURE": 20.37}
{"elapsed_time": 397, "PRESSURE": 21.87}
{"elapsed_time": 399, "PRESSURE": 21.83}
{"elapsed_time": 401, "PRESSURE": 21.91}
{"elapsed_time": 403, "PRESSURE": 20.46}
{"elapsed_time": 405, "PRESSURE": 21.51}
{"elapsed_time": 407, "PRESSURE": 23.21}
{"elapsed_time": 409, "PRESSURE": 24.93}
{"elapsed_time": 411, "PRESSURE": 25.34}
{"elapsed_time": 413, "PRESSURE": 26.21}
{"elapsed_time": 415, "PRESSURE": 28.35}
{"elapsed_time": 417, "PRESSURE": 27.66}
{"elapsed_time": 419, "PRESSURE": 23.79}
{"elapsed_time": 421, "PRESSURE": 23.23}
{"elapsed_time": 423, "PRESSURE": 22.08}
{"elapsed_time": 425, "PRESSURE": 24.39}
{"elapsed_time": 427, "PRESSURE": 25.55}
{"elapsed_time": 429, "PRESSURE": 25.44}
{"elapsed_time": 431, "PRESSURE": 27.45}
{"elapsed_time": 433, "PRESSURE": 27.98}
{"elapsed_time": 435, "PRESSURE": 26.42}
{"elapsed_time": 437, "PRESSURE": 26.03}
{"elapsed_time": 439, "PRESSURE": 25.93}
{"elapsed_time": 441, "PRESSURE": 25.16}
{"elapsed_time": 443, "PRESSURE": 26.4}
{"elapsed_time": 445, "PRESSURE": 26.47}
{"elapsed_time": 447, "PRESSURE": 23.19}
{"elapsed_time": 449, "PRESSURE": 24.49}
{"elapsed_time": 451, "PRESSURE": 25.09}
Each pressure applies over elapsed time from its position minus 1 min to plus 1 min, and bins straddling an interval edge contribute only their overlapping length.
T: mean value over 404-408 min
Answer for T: 22.4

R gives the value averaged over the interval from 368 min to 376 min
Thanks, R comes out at 20.7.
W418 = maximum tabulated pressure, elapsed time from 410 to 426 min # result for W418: 28.35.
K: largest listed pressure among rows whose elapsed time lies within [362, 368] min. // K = 22.49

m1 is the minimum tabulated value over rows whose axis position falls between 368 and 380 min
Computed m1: 20.6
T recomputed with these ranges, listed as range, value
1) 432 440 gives 26.6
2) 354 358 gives 20.9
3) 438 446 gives 26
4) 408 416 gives 26.2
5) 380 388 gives 20.8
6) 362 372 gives 21.6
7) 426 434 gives 26.6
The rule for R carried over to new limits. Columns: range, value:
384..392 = 20.5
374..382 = 22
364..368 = 21.9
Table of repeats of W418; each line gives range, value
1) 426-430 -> 25.55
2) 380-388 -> 21.59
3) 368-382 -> 23.33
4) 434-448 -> 26.47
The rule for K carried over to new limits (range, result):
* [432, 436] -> 27.98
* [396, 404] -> 21.91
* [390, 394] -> 21.2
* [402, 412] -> 25.34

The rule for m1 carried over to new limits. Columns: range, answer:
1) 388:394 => 20.96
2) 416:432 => 22.08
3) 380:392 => 19.1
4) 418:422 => 23.23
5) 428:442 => 25.16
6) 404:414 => 21.51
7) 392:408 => 20.37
